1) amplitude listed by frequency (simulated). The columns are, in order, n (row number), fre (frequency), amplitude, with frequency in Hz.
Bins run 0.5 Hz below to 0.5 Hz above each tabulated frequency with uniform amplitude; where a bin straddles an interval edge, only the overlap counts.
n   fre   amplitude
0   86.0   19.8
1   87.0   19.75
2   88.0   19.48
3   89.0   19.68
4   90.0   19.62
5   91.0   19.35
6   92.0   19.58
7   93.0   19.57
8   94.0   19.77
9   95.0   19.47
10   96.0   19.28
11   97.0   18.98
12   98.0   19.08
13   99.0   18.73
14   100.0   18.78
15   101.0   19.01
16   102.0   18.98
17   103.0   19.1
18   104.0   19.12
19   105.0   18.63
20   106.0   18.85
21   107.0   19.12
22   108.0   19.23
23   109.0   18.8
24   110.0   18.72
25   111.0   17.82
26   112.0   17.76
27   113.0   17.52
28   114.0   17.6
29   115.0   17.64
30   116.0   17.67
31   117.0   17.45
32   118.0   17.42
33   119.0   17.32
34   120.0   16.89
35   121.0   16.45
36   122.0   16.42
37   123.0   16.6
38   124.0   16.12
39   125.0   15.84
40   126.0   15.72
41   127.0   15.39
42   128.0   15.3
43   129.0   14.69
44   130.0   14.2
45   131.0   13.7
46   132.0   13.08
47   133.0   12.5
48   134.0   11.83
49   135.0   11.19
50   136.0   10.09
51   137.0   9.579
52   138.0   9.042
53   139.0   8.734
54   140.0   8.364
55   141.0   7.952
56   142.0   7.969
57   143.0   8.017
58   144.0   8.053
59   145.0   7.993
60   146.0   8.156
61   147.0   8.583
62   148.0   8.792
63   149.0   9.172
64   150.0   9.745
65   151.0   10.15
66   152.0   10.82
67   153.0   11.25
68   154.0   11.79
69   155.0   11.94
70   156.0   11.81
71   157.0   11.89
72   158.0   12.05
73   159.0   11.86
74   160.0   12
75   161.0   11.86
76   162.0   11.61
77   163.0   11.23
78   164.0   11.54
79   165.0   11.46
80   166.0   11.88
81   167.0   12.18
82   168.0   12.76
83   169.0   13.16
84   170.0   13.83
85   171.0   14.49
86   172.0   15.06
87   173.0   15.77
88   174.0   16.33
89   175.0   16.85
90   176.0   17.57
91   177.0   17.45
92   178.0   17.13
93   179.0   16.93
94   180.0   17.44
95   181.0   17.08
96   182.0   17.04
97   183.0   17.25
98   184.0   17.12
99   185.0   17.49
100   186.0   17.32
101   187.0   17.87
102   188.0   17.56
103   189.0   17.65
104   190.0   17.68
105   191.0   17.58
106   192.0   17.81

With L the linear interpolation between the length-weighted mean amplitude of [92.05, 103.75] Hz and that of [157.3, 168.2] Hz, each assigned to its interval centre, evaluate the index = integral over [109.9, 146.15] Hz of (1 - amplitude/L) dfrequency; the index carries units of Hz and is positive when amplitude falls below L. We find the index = 5.21 Hz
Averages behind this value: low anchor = 19.2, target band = 13.7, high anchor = 11.8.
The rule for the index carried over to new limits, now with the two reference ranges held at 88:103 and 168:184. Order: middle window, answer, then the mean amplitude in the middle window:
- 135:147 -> 6.1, 8.65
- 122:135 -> 2.5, 14.5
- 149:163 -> 4.6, 11.4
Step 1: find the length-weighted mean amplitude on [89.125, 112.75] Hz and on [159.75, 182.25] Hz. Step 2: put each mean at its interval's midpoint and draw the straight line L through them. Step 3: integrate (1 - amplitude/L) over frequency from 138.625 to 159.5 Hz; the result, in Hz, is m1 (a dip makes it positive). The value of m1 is 7.98 Hz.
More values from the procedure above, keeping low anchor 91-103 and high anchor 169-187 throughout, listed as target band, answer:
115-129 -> 1.45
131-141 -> 4.13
